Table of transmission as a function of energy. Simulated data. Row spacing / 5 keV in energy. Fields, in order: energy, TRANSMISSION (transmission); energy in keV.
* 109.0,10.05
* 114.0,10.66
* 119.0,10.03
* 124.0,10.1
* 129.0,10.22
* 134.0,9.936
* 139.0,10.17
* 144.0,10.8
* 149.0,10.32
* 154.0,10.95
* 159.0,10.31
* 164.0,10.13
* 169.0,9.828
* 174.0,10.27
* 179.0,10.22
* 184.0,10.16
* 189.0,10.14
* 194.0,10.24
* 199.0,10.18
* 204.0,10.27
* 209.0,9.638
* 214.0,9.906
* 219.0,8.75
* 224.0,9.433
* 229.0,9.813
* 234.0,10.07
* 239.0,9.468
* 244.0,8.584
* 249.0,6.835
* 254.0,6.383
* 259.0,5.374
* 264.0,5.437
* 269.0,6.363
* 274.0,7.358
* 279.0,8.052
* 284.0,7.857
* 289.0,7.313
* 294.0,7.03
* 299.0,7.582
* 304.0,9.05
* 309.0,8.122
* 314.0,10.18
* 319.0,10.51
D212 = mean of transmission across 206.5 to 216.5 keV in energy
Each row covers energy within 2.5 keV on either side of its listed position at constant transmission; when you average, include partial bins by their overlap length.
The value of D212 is 9.77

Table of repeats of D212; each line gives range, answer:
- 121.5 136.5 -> 10.1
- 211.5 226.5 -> 9.36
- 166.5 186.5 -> 10.1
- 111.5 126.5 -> 10.3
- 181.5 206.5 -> 10.2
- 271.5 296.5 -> 7.52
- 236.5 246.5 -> 9.03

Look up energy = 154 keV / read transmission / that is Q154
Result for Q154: 10.95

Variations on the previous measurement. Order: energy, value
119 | 10.03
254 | 6.383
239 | 9.468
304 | 9.05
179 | 10.22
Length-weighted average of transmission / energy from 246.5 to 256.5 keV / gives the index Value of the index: 6.61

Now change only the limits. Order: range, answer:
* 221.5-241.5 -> 9.7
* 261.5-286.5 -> 7.01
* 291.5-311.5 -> 7.95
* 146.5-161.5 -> 10.5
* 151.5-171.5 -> 10.3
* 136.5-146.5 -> 10.5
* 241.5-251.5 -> 7.71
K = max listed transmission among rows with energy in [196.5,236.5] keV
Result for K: 10.27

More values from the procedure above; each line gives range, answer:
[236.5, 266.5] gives 9.468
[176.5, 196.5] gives 10.24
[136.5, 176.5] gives 10.95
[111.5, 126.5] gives 10.66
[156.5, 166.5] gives 10.31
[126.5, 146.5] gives 10.8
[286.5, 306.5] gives 9.05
